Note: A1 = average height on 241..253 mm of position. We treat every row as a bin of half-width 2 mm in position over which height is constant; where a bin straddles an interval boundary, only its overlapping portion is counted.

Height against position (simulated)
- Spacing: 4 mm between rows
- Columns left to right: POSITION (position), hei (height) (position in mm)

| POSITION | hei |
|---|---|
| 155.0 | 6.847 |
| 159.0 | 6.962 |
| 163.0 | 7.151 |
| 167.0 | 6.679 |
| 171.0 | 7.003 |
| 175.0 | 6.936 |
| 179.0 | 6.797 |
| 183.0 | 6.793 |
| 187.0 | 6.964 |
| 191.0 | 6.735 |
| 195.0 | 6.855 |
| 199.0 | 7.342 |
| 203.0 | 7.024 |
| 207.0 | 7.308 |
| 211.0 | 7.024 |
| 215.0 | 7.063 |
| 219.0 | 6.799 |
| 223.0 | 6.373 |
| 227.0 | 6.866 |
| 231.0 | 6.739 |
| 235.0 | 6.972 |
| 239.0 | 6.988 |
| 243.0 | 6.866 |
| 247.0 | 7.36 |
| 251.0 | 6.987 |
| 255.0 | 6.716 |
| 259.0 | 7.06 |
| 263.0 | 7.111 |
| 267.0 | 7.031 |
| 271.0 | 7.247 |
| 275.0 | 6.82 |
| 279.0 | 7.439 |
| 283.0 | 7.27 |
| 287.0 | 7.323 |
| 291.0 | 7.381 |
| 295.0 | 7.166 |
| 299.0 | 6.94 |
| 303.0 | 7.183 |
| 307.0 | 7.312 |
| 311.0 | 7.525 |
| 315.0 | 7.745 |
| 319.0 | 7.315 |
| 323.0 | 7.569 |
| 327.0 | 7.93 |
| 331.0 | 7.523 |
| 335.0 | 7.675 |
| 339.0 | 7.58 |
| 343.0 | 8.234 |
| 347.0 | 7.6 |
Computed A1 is 7.07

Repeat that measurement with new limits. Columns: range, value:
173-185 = 6.84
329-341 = 7.59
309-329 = 7.62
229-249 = 6.98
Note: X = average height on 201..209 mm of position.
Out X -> 7.17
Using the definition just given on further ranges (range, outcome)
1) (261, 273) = 7.13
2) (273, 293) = 7.25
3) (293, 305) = 7.1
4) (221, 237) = 6.74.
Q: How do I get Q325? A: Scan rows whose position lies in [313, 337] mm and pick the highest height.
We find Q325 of 7.93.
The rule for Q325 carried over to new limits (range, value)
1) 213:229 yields 7.063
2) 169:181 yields 7.003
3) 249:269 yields 7.111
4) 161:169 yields 7.151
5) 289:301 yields 7.381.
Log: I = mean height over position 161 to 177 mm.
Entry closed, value 6.94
